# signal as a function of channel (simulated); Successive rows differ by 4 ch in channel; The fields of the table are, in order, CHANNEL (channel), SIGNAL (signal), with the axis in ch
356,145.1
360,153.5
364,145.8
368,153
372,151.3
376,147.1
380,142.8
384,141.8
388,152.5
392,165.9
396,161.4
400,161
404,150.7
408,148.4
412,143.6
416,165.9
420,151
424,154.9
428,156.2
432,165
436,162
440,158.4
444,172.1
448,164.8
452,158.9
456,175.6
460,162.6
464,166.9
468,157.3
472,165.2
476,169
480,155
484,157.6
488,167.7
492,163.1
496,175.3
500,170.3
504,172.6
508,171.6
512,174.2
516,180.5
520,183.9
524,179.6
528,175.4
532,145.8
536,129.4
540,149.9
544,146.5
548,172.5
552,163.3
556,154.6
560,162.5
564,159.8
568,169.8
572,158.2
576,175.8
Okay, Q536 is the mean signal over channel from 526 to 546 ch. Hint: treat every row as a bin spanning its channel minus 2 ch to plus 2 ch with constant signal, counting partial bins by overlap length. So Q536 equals 149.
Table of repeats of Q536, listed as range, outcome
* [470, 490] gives 163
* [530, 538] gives 138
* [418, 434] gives 157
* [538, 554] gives 158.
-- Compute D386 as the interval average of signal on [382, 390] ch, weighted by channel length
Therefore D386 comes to 147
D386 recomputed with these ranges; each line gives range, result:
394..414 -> 153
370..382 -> 147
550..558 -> 159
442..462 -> 167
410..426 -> 154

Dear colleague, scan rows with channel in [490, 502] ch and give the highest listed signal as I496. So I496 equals 175.3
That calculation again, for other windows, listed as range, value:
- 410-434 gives 165.9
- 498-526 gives 183.9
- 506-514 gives 174.2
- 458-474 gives 166.9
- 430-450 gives 172.1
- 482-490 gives 167.7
